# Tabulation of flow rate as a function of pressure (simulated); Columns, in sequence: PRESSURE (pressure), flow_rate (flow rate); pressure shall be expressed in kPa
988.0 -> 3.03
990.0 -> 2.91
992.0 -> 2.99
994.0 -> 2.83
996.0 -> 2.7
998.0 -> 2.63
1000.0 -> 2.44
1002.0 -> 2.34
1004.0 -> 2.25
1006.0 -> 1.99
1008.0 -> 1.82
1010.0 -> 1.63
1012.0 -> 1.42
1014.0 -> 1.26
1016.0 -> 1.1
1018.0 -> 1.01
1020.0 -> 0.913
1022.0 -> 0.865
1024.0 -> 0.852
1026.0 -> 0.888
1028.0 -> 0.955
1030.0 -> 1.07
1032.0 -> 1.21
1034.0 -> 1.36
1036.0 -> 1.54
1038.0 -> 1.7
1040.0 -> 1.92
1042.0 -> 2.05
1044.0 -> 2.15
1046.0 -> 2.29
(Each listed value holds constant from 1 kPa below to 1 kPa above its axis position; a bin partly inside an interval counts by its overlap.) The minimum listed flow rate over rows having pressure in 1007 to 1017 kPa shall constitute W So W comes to 1.1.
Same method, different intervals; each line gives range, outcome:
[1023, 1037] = 0.852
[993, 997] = 2.7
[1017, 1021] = 0.913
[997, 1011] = 1.63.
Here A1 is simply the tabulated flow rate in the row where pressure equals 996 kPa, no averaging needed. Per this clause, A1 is 2.7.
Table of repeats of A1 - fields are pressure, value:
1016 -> 1.1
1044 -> 2.15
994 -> 2.83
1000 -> 2.44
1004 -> 2.25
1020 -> 0.913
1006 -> 1.99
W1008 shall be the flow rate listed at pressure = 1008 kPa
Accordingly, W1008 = 1.82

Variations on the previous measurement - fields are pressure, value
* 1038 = 1.7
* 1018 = 1.01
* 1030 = 1.07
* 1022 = 0.865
